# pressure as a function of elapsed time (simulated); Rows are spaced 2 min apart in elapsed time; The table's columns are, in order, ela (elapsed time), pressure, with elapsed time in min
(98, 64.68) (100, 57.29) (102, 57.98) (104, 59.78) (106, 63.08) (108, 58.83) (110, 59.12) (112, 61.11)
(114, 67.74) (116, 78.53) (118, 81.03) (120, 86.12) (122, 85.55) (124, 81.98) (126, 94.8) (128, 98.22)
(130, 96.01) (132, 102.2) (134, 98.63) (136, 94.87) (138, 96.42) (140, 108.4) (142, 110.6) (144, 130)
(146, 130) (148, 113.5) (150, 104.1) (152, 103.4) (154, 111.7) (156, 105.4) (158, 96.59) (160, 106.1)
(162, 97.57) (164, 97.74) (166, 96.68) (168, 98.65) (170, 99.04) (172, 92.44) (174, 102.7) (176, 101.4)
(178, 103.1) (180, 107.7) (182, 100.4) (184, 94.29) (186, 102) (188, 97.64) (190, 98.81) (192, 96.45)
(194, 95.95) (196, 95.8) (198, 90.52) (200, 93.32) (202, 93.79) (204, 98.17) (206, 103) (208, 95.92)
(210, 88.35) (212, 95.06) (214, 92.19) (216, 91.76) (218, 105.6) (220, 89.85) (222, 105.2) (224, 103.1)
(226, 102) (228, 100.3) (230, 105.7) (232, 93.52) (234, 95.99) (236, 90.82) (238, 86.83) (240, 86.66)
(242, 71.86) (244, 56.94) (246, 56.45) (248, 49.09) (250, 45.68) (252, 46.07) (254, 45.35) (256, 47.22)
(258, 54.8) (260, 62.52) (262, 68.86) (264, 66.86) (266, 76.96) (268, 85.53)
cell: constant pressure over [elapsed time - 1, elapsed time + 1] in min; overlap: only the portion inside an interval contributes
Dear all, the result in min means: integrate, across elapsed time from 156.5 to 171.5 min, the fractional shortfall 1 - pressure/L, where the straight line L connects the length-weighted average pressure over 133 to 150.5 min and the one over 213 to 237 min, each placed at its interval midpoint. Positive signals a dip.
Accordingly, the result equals 1.1 min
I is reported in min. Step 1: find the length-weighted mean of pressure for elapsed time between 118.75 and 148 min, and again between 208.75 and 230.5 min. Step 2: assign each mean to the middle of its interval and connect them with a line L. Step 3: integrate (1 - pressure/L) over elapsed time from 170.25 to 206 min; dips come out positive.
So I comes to 0.4 min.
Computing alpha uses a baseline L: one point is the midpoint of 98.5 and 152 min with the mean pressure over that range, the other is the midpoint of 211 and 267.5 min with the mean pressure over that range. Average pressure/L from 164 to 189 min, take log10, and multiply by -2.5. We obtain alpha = -0.19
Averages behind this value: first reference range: 87.6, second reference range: 78.4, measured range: 99.6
